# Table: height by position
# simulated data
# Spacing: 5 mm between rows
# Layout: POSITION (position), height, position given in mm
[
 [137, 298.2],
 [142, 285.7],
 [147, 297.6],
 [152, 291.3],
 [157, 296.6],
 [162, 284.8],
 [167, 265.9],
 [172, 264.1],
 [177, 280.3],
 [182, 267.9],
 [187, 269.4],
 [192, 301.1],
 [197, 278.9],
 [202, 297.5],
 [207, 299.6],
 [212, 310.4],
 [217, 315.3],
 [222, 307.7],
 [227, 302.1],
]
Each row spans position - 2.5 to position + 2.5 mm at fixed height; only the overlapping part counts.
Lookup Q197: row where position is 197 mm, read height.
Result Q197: 278.9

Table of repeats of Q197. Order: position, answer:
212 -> 310.4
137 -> 298.2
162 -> 284.8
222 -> 307.7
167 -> 265.9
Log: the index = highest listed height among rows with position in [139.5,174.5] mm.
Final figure 297.6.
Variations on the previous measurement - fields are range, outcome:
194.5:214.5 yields 310.4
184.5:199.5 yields 301.1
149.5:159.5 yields 296.6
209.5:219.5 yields 315.3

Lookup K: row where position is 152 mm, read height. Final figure 291.3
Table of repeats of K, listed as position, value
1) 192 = 301.1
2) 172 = 264.1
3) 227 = 302.1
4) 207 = 299.6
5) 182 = 267.9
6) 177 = 280.3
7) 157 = 296.6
